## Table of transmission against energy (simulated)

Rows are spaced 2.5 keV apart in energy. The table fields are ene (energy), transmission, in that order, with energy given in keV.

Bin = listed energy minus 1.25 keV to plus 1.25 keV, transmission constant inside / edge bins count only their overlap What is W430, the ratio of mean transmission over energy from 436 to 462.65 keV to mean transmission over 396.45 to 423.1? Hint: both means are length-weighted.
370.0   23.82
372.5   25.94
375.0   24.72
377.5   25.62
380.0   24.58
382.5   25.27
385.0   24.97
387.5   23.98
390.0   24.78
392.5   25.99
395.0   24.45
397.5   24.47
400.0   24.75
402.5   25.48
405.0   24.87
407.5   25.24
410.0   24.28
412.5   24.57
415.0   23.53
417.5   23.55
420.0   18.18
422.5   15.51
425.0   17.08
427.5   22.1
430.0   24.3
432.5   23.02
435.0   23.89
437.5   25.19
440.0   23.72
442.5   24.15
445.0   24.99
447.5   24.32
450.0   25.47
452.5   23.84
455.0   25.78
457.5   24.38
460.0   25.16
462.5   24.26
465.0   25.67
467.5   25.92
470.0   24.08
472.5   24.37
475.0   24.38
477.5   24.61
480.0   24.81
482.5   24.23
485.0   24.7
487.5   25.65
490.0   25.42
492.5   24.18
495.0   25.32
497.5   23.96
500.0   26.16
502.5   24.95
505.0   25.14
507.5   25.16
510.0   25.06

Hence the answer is 1.06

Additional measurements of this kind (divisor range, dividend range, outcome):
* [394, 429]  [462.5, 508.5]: 1.10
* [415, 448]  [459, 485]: 1.11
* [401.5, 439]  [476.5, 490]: 1.09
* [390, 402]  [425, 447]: 0.94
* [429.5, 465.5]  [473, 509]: 1.02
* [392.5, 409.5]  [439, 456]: 0.99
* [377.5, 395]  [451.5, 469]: 1.00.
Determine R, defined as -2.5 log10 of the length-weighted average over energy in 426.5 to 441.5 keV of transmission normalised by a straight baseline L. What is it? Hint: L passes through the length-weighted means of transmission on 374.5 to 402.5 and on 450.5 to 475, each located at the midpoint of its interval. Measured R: 0.050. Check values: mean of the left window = 24.9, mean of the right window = 24.8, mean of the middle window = 23.7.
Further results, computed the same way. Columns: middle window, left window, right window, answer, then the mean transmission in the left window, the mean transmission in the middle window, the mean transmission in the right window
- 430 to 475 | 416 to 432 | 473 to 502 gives -0.11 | 20.3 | 24.6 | 24.8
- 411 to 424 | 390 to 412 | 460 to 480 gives 0.18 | 24.9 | 21.1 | 24.8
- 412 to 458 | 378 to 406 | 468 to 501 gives 0.08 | 24.9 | 23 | 24.8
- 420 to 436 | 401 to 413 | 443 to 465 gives 0.20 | 24.9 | 20.7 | 24.8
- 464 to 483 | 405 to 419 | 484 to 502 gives 0.00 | 24.2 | 24.8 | 25.1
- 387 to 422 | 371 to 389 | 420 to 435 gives -0.06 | 25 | 24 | 20.5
